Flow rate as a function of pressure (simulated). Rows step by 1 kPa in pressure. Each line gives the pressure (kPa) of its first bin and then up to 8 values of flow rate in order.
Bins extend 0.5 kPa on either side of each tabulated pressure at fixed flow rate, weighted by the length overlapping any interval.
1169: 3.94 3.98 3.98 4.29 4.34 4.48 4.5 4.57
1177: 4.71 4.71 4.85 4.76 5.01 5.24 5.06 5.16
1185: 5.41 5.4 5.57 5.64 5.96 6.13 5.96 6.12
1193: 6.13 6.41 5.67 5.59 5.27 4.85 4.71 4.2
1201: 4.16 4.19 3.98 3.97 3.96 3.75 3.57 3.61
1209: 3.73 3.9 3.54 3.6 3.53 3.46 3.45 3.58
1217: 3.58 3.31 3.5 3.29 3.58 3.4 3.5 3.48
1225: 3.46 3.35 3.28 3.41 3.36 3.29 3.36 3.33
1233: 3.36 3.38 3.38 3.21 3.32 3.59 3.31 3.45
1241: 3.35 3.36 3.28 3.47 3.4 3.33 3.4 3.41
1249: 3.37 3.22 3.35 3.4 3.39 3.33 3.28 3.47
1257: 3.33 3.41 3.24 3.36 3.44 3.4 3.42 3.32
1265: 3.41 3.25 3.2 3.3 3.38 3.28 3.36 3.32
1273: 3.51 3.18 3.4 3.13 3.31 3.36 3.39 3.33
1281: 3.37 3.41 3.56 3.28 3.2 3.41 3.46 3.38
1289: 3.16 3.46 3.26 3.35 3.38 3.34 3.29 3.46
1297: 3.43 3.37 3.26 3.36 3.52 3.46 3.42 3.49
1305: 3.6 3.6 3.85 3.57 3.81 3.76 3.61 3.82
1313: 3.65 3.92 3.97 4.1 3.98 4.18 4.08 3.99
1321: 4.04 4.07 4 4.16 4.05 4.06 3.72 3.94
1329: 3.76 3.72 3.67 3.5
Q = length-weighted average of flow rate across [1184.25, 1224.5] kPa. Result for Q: 4.42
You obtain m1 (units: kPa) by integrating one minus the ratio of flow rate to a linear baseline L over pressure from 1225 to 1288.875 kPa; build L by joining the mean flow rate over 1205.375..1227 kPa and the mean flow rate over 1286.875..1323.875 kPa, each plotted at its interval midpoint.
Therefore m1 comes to 4.04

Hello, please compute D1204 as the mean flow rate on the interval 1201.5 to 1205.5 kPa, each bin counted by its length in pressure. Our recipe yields 4.03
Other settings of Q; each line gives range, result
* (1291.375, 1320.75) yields 3.64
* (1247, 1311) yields 3.39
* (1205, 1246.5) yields 3.45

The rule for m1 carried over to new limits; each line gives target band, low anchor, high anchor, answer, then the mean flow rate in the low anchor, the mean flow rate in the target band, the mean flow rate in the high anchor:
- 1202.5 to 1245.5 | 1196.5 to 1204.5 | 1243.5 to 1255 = 4.6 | 4.42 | 3.49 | 3.37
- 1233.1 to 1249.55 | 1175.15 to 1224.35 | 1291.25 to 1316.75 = 3.0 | 4.51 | 3.37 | 3.58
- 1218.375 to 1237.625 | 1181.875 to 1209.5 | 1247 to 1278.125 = 3.7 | 4.98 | 3.38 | 3.34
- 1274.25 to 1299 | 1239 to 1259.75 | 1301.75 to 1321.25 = 1.9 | 3.36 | 3.35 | 3.8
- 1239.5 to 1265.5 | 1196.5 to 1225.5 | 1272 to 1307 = 1.5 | 3.8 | 3.37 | 3.38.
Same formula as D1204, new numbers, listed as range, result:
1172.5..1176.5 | 4.47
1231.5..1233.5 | 3.34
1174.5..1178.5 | 4.62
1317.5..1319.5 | 4.13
